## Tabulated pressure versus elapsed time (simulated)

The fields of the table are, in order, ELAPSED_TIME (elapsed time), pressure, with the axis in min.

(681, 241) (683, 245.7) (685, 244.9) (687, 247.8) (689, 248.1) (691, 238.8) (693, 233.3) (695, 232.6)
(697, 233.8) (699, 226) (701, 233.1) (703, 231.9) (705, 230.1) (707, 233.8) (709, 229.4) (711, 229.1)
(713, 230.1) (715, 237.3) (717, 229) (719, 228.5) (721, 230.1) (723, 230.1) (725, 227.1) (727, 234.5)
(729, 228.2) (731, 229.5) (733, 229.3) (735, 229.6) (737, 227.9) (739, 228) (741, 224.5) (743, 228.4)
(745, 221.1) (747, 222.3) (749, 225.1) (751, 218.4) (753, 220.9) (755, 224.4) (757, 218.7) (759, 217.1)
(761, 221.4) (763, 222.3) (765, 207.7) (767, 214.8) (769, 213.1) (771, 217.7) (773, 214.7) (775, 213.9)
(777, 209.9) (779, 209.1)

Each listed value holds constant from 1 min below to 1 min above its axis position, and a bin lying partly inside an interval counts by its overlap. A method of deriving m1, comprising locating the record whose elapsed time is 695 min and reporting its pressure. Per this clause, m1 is 232.6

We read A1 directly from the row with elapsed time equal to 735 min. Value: 229.6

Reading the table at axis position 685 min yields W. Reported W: 244.9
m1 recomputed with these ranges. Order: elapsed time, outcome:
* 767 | 214.8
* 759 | 217.1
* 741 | 224.5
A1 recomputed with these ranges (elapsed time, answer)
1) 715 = 237.3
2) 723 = 230.1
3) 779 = 209.1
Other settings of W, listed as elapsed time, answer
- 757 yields 218.7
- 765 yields 207.7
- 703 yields 231.9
